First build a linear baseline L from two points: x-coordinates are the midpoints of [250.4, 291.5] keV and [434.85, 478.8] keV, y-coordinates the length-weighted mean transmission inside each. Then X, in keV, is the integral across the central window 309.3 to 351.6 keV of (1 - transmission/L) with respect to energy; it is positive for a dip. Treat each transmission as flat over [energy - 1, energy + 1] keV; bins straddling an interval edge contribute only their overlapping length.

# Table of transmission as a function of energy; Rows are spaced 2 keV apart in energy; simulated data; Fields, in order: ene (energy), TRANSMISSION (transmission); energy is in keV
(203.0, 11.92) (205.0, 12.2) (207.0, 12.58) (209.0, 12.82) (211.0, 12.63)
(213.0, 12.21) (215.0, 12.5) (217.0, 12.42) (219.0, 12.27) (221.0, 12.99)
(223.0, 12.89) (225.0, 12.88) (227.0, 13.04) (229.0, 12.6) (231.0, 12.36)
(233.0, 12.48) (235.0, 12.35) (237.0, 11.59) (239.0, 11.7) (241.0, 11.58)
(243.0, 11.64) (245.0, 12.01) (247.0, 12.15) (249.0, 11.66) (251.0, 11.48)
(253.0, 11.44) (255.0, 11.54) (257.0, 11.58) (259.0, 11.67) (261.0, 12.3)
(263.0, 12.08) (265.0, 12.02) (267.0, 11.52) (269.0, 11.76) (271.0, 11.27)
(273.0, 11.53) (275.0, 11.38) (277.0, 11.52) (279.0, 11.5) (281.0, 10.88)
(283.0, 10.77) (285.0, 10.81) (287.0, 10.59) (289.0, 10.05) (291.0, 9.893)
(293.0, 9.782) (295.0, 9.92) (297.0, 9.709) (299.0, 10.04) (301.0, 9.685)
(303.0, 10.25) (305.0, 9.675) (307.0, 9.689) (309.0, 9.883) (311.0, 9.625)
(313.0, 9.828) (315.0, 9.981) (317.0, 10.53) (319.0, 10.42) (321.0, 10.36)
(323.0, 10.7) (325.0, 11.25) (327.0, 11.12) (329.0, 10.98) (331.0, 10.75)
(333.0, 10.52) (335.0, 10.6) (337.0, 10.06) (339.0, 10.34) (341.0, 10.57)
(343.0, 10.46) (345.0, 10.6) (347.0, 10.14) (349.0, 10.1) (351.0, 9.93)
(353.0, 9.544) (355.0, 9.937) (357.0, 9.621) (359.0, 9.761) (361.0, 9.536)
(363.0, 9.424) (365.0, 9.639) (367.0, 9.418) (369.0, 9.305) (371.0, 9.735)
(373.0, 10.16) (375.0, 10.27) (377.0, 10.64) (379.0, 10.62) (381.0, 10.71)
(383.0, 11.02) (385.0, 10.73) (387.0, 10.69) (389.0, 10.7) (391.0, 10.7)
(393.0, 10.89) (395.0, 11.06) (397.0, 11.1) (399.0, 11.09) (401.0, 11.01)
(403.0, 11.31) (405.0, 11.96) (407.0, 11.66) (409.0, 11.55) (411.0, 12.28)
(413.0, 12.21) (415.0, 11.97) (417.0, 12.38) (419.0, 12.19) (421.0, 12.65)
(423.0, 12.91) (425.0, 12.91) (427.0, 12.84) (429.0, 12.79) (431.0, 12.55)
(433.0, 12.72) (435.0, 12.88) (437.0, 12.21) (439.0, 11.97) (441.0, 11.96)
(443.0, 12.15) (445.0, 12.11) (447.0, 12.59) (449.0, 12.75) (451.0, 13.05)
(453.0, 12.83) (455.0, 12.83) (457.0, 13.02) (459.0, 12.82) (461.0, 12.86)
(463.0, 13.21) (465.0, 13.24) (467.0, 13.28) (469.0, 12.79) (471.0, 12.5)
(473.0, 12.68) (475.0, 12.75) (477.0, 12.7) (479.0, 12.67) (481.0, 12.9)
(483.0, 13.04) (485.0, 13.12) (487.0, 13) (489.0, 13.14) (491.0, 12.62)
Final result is 4.8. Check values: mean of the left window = 11.3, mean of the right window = 12.7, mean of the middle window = 10.4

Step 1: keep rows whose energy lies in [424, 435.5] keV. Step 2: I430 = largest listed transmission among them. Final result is 12.91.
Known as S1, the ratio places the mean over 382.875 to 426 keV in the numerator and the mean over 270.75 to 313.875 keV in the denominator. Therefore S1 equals 1.12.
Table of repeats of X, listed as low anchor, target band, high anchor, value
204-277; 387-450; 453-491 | 3.7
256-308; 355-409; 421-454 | 6.6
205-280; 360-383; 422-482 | 4.6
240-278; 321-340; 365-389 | 0.3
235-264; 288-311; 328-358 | 2.3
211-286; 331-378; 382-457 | 7.6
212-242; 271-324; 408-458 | 8.8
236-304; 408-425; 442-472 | 0.2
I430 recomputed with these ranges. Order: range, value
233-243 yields 12.48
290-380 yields 11.25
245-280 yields 12.3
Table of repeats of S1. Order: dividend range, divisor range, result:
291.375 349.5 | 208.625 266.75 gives 0.84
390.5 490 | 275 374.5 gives 1.22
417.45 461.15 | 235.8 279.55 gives 1.08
